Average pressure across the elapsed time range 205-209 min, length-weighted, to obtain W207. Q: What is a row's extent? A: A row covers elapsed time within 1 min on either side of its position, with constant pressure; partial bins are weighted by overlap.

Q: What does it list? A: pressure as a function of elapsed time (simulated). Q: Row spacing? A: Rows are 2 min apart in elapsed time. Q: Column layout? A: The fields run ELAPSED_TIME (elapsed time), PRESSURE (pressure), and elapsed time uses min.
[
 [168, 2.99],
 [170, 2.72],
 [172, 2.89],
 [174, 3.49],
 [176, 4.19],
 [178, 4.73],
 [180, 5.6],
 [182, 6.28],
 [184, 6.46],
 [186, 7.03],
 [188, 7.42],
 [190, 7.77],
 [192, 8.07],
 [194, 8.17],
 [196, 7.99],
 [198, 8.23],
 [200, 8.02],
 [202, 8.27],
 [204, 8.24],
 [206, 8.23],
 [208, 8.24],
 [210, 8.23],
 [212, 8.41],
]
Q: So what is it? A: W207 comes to 8.23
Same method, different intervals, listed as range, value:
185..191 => 7.41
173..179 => 4.14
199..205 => 8.18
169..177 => 3.32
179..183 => 5.94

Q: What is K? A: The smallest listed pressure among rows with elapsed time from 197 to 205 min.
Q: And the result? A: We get 8.02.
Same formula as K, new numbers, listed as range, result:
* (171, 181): 2.89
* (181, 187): 6.28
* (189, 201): 7.77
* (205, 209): 8.23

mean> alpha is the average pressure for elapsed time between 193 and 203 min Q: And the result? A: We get 8.14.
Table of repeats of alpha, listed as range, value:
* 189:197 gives 8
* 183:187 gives 6.75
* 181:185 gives 6.37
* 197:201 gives 8.12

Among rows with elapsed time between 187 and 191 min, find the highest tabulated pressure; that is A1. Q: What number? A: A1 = 7.77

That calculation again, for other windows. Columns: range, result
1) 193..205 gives 8.27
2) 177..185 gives 6.46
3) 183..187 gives 7.03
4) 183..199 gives 8.23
